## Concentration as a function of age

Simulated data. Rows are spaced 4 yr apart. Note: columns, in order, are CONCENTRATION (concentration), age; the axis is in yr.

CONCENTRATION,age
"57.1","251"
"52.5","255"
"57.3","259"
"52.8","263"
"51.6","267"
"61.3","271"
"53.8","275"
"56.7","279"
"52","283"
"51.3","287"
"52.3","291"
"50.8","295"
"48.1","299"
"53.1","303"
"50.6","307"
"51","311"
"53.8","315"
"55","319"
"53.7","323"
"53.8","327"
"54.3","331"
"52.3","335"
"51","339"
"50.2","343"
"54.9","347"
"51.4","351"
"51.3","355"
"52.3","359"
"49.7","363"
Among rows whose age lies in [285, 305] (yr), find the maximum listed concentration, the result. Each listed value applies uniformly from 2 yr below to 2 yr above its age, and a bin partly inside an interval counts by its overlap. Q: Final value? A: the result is 53.1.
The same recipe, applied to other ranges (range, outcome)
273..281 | 56.7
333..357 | 54.9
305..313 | 51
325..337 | 54.3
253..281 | 61.3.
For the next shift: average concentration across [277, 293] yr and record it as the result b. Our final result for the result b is 53.1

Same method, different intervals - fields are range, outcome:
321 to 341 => 53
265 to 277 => 55.6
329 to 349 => 52.5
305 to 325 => 52.8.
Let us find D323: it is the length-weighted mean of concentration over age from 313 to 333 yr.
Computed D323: 54.1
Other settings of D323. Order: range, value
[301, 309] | 51.9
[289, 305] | 51.1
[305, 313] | 50.8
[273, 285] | 54.2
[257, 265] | 55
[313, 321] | 54.4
